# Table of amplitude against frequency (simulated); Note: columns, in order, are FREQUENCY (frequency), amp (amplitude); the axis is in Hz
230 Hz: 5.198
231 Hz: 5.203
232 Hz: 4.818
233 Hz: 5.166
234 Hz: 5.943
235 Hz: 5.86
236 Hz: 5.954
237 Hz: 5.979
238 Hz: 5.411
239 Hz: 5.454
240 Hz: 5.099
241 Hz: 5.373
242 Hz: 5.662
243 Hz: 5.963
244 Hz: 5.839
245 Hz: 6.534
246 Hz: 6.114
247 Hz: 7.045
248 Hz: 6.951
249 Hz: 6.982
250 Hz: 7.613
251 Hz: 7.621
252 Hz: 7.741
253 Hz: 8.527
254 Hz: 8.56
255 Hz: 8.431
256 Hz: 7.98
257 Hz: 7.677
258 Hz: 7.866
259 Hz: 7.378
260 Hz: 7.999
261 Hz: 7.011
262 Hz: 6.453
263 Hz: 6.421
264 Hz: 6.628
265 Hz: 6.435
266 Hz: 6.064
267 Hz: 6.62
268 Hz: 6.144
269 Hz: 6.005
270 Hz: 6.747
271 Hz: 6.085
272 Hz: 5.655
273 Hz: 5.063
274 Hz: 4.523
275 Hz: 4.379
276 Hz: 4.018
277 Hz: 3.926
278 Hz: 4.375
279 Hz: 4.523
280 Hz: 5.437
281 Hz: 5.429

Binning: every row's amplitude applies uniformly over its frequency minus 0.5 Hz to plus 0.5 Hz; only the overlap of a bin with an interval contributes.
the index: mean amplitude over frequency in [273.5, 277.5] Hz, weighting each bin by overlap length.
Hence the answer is 4.21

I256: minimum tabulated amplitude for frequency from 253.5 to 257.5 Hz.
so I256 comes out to 7.677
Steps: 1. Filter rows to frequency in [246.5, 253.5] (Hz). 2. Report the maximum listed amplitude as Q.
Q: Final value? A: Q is 8.527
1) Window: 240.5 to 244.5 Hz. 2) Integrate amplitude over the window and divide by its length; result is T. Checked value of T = 5.71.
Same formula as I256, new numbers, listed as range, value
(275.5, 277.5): 3.926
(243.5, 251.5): 5.839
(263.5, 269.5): 6.005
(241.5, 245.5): 5.662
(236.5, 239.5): 5.411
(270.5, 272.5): 5.655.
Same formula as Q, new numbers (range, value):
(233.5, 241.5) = 5.979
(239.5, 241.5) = 5.373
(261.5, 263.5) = 6.453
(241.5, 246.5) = 6.534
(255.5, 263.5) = 7.999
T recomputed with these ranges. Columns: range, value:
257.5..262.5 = 7.34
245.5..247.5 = 6.58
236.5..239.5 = 5.61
